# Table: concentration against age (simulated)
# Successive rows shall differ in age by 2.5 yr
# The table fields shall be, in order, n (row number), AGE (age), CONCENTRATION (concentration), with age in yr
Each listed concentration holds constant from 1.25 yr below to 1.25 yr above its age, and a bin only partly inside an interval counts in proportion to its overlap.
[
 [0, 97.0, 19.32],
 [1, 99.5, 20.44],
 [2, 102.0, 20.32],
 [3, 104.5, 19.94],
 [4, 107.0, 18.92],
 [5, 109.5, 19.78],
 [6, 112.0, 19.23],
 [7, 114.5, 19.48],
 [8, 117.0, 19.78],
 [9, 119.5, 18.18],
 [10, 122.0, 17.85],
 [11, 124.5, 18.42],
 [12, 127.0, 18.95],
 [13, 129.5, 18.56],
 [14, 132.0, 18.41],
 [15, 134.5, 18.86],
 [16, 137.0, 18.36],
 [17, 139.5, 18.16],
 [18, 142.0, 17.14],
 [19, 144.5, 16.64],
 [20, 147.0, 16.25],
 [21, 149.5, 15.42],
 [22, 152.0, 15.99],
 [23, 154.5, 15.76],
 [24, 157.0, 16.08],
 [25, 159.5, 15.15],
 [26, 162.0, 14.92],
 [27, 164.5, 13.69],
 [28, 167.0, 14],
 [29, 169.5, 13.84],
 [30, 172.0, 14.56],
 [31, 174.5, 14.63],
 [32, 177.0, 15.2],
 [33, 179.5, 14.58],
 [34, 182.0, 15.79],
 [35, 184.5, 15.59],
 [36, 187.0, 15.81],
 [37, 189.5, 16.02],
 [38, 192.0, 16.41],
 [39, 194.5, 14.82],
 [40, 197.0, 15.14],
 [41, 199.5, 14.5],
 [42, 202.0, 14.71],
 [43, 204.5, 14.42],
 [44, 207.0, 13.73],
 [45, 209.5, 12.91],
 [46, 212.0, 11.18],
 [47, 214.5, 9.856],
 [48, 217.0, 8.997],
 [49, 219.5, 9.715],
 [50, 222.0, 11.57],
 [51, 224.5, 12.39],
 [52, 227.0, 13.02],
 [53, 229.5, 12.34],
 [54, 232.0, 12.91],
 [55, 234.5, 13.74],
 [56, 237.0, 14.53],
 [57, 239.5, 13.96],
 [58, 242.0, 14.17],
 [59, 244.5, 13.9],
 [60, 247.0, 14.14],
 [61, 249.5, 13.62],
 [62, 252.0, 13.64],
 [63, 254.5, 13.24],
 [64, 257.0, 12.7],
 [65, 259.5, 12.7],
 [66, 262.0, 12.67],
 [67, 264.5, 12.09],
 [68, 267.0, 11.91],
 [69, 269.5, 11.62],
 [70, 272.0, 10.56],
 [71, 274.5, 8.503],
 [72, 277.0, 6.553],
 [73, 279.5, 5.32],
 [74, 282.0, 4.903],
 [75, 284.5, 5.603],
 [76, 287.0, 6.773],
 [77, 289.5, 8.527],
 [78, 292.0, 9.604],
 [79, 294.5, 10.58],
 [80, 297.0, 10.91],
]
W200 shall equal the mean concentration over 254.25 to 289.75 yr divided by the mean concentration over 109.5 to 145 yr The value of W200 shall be 0.51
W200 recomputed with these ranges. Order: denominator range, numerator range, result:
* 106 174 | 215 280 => 0.70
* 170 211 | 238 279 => 0.82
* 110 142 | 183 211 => 0.80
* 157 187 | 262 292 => 0.58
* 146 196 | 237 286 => 0.74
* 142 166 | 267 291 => 0.50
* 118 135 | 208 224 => 0.59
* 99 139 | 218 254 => 0.69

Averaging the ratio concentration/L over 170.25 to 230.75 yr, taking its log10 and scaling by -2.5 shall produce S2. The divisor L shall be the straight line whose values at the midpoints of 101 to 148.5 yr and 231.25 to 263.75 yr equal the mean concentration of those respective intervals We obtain 0.14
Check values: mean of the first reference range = 18.6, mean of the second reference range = 13.5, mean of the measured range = 13.7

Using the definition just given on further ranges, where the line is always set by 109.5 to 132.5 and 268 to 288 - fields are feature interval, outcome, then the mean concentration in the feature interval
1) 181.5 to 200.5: -0.13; 15.5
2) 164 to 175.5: 0.09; 14.2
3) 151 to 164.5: 0.05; 15.4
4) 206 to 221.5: 0.11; 11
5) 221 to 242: -0.21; 13.1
